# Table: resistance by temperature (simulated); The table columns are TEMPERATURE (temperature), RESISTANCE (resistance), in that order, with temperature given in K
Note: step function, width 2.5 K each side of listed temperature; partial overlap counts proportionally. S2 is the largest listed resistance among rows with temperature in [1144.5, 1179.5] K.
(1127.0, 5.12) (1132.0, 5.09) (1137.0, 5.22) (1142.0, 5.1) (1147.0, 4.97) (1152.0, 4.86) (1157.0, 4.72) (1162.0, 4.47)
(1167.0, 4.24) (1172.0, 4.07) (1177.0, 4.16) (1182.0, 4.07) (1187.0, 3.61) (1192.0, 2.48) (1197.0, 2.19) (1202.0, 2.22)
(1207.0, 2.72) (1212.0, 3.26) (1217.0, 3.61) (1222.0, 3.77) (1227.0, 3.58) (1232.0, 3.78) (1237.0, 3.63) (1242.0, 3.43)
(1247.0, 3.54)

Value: 4.97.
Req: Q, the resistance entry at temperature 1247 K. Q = 3.54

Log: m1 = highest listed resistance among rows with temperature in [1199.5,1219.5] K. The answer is 3.61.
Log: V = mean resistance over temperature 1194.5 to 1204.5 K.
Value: 2.21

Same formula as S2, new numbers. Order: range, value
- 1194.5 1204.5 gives 2.22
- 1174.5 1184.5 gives 4.16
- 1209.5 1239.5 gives 3.78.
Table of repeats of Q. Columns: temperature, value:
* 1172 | 4.07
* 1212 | 3.26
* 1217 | 3.61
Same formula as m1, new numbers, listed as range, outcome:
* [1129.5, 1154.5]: 5.22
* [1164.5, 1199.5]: 4.24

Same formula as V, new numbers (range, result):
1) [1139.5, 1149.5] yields 5.03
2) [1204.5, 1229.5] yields 3.39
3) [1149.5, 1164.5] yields 4.68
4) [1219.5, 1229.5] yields 3.67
